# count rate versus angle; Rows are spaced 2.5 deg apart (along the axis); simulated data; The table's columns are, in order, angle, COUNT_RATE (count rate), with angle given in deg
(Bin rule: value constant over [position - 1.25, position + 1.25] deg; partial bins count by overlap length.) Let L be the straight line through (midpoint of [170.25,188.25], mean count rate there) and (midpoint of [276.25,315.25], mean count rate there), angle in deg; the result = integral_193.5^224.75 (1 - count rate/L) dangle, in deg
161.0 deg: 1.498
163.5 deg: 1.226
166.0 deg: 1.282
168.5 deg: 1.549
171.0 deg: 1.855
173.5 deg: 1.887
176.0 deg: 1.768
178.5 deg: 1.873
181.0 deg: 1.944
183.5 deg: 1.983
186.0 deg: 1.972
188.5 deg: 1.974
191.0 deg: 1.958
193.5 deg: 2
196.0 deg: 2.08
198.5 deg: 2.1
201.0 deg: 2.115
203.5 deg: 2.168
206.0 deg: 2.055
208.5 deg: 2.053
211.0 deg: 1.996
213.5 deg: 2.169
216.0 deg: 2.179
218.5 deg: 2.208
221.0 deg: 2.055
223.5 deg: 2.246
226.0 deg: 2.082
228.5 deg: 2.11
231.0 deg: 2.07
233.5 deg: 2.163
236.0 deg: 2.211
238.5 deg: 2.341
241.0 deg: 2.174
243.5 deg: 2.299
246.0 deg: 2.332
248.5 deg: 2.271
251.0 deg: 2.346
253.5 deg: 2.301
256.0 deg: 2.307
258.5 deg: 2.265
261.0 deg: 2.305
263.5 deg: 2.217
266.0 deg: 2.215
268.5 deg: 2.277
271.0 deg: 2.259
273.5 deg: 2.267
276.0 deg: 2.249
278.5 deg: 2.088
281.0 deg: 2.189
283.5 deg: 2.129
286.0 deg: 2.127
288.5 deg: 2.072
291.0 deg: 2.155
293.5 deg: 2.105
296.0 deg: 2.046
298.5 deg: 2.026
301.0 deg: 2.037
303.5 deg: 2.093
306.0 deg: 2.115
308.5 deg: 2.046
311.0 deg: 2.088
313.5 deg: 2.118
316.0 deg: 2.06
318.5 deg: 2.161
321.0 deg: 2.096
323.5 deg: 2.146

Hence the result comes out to -2.6 deg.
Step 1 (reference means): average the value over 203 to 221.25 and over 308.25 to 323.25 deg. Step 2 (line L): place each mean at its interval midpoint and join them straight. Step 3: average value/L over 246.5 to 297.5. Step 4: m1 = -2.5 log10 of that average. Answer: -0.05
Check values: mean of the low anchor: 2.11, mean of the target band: 2.21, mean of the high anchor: 2.1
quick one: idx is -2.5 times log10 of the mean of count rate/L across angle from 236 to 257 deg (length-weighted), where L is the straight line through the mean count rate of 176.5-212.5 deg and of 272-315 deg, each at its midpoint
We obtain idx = -0.11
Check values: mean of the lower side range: 2.02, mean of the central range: 2.29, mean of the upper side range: 2.12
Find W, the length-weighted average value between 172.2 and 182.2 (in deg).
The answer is 1.87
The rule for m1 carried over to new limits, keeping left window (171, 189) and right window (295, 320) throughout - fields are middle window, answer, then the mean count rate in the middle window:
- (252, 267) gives -0.130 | 2.27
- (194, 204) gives -0.091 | 2.1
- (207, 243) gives -0.095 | 2.15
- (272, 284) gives -0.077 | 2.19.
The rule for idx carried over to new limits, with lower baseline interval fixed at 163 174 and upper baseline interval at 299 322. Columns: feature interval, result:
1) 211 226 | -0.226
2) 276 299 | -0.059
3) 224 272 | -0.204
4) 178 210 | -0.219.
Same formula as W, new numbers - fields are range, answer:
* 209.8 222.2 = 2.12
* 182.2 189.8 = 1.98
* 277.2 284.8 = 2.14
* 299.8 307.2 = 2.08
